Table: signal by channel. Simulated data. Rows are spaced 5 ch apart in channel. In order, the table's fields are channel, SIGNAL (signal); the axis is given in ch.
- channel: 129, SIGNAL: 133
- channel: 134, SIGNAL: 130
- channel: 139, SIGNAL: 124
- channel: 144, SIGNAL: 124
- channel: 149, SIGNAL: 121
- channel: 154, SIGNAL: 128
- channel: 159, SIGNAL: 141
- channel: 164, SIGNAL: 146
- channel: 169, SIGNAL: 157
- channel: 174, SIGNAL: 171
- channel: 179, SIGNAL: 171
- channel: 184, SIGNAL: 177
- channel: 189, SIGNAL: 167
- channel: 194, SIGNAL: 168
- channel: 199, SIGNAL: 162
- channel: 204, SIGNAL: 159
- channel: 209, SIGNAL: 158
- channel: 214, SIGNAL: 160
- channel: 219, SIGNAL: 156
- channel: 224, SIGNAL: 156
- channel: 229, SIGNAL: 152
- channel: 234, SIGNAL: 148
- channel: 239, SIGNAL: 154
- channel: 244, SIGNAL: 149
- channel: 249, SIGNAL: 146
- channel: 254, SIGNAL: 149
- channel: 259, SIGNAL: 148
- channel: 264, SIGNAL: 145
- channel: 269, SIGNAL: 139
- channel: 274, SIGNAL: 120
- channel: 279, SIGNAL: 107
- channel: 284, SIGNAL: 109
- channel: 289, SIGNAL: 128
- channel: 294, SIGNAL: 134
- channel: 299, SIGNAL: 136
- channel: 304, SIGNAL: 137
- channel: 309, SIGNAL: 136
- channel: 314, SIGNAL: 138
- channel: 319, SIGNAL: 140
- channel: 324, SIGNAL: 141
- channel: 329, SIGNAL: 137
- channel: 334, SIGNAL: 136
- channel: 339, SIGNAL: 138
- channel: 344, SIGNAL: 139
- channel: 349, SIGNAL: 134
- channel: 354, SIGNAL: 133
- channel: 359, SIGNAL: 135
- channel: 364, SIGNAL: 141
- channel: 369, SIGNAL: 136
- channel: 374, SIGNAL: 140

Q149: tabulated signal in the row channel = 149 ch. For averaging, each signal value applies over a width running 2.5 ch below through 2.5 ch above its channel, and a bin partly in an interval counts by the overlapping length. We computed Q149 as 121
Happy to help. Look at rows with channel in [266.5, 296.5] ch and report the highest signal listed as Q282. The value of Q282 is 139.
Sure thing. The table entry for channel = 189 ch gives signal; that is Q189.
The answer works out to 167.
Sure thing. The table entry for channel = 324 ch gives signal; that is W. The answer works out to 141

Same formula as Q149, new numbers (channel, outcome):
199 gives 162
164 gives 146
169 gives 157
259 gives 148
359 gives 135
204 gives 159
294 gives 134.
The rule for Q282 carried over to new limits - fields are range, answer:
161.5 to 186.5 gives 177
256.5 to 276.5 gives 148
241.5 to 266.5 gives 149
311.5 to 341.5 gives 141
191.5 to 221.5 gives 168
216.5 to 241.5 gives 156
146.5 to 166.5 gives 146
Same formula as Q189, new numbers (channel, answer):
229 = 152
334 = 136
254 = 149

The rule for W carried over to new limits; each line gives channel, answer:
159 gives 141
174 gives 171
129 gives 133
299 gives 136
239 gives 154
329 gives 137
